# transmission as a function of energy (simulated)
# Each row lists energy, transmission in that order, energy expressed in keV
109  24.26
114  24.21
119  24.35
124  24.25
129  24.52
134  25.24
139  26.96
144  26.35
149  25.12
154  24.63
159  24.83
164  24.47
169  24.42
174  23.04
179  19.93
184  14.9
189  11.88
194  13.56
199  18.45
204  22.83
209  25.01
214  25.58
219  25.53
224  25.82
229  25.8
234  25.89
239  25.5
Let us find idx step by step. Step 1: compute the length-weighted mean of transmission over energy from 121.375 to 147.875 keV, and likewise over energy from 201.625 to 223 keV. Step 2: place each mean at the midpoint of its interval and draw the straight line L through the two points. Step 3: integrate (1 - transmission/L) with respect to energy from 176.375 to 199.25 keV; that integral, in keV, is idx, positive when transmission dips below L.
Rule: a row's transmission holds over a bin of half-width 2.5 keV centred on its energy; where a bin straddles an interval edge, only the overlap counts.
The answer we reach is 8.7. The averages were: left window 25.4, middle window 15.5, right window 24.8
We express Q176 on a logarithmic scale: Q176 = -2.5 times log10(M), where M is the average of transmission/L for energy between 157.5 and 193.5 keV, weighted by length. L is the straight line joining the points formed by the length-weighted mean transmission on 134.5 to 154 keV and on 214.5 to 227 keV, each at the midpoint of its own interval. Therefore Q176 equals 0.276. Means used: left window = 25.9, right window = 25.7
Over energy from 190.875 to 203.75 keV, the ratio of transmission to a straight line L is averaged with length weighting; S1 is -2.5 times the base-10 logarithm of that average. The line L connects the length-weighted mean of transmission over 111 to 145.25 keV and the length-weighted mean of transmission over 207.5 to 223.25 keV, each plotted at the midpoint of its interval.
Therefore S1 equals 0.43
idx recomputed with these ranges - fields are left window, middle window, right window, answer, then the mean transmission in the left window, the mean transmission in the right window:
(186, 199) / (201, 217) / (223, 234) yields -4.1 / 13.9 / 25.8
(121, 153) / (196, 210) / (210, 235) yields 2.3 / 25.4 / 25.7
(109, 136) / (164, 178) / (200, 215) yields 0.4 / 24.5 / 23.8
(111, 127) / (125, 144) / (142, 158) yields -0.6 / 24.3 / 25.3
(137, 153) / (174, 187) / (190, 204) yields 1.0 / 26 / 16.8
